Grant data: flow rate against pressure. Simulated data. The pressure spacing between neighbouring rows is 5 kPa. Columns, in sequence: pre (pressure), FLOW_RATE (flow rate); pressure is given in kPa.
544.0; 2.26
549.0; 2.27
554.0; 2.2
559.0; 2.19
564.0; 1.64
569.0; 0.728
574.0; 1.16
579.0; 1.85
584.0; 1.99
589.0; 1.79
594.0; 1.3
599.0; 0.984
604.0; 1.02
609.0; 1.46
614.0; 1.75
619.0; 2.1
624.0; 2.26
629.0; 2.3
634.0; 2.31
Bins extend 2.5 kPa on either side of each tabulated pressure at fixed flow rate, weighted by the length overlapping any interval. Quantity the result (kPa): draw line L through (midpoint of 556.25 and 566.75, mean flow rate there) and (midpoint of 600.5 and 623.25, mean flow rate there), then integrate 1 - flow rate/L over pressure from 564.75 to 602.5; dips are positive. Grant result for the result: 7.8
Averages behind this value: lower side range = 1.89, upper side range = 1.61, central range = 1.4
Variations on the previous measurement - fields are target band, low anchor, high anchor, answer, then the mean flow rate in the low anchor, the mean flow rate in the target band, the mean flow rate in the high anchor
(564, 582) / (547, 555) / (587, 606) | 4.3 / 2.24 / 1.32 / 1.27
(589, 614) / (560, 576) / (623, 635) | 7.1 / 1.27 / 1.31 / 2.29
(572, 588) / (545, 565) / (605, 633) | 2.8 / 2.12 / 1.69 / 1.94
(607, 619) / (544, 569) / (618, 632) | 2.6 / 1.96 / 1.71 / 2.24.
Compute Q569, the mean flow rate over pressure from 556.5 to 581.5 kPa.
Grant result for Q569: 1.51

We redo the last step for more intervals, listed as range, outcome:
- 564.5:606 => 1.37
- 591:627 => 1.57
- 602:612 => 1.28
